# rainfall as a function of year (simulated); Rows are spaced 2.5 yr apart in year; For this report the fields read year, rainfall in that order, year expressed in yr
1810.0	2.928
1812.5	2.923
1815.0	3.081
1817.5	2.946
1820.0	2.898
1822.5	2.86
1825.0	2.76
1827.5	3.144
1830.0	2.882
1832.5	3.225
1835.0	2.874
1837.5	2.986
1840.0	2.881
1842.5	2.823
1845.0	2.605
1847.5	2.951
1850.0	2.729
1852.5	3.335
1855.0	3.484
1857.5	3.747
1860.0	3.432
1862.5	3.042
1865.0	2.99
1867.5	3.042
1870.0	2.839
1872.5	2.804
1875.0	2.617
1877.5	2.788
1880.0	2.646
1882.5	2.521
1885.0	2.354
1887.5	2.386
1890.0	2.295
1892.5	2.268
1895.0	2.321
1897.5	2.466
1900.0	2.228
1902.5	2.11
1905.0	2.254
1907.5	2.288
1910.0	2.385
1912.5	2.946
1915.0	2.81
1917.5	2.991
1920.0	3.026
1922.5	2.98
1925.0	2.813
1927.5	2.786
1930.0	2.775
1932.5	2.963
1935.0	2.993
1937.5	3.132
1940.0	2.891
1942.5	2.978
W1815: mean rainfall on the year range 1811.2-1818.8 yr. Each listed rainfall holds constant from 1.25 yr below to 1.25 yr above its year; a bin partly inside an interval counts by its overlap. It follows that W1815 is 2.98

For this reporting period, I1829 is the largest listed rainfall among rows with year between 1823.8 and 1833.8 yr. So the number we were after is 3.225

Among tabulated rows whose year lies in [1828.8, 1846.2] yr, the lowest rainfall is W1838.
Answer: 2.605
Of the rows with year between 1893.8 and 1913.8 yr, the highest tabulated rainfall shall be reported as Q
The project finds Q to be 2.946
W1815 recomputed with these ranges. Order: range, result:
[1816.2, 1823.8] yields 2.9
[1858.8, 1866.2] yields 3.15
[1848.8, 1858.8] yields 3.33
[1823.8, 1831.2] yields 2.93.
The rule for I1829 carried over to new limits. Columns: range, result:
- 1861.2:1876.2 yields 3.042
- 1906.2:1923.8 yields 3.026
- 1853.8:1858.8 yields 3.747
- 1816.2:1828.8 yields 3.144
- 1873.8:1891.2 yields 2.788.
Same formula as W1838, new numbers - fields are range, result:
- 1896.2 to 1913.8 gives 2.11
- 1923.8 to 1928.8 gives 2.786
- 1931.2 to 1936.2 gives 2.963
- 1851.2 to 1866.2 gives 2.99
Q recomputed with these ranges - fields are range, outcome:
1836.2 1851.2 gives 2.986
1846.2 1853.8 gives 3.335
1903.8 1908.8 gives 2.288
